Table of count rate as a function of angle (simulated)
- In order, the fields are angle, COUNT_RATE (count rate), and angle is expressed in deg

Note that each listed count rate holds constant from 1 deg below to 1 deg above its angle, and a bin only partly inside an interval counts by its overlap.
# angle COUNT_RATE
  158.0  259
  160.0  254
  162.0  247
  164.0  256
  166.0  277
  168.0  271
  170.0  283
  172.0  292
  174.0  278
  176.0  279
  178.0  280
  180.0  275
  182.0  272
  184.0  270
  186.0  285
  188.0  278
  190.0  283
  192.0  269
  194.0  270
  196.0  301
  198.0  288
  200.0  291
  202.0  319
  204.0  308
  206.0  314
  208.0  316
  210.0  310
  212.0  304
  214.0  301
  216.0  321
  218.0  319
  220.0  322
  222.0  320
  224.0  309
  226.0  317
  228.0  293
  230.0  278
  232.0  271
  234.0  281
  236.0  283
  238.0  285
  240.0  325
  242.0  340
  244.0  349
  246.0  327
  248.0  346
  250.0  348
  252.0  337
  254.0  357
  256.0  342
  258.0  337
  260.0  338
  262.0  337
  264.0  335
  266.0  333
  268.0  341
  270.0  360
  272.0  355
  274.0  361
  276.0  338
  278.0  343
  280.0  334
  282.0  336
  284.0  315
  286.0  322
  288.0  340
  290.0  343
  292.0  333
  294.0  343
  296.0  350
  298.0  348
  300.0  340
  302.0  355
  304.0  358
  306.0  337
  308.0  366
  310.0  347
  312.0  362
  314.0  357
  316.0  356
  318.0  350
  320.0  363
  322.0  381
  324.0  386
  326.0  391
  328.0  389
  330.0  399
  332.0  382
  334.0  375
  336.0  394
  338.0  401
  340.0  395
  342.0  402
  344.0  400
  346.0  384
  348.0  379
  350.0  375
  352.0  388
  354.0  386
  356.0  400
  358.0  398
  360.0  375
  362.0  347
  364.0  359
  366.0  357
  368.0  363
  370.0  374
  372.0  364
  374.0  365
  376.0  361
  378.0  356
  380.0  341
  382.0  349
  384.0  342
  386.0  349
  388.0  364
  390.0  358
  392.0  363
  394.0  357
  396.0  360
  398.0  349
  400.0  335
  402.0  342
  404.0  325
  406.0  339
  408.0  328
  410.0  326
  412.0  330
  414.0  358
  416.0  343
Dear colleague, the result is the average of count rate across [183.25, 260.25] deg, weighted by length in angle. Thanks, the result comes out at 309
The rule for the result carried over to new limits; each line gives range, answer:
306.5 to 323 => 360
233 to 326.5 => 343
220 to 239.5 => 295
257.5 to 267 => 336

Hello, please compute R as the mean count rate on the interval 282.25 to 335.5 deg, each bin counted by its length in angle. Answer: 357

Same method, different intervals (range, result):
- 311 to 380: 376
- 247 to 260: 344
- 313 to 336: 376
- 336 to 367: 383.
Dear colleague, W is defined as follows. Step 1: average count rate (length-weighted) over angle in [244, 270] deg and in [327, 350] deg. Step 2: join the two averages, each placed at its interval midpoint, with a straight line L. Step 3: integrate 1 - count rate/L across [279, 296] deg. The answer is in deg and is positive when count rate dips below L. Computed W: 1.2 deg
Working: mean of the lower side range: 341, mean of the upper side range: 390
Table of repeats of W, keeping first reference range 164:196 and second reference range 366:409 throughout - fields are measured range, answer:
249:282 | -3.77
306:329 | -2.81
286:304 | -1.40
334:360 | -4.11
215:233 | -0.76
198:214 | -1.13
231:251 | -1.07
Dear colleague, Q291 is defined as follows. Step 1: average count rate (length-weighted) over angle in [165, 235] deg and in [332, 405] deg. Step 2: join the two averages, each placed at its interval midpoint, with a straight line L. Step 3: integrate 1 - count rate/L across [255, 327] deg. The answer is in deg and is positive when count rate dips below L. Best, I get -3.2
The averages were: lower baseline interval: 293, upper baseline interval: 368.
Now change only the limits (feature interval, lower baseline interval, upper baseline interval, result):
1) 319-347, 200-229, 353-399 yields -3.19 deg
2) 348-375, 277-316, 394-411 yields -2.56 deg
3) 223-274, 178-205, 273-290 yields -1.23 deg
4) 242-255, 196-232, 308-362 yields -0.64 deg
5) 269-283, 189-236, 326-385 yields -0.55 deg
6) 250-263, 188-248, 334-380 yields -0.70 deg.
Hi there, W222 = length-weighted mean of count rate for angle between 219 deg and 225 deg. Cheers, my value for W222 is 317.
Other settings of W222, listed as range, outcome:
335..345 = 398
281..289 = 328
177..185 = 274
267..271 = 350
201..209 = 314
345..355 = 382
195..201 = 293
